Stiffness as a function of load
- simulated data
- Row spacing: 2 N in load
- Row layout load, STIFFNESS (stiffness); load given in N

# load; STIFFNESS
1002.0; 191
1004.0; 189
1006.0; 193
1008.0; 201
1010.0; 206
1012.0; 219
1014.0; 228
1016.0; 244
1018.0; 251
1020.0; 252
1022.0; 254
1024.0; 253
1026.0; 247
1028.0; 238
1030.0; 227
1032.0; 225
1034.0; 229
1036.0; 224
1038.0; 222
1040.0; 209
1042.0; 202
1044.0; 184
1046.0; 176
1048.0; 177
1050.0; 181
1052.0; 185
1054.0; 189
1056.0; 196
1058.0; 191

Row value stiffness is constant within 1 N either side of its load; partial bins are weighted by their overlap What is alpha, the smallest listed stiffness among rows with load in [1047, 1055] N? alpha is 177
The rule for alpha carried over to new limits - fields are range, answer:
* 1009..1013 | 206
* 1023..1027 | 247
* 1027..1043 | 202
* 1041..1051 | 176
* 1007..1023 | 201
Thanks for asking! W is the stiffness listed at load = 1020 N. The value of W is 252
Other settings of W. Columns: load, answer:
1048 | 177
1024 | 253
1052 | 185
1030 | 227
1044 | 184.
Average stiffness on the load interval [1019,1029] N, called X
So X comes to 249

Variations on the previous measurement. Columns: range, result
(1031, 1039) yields 225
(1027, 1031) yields 232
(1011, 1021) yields 239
